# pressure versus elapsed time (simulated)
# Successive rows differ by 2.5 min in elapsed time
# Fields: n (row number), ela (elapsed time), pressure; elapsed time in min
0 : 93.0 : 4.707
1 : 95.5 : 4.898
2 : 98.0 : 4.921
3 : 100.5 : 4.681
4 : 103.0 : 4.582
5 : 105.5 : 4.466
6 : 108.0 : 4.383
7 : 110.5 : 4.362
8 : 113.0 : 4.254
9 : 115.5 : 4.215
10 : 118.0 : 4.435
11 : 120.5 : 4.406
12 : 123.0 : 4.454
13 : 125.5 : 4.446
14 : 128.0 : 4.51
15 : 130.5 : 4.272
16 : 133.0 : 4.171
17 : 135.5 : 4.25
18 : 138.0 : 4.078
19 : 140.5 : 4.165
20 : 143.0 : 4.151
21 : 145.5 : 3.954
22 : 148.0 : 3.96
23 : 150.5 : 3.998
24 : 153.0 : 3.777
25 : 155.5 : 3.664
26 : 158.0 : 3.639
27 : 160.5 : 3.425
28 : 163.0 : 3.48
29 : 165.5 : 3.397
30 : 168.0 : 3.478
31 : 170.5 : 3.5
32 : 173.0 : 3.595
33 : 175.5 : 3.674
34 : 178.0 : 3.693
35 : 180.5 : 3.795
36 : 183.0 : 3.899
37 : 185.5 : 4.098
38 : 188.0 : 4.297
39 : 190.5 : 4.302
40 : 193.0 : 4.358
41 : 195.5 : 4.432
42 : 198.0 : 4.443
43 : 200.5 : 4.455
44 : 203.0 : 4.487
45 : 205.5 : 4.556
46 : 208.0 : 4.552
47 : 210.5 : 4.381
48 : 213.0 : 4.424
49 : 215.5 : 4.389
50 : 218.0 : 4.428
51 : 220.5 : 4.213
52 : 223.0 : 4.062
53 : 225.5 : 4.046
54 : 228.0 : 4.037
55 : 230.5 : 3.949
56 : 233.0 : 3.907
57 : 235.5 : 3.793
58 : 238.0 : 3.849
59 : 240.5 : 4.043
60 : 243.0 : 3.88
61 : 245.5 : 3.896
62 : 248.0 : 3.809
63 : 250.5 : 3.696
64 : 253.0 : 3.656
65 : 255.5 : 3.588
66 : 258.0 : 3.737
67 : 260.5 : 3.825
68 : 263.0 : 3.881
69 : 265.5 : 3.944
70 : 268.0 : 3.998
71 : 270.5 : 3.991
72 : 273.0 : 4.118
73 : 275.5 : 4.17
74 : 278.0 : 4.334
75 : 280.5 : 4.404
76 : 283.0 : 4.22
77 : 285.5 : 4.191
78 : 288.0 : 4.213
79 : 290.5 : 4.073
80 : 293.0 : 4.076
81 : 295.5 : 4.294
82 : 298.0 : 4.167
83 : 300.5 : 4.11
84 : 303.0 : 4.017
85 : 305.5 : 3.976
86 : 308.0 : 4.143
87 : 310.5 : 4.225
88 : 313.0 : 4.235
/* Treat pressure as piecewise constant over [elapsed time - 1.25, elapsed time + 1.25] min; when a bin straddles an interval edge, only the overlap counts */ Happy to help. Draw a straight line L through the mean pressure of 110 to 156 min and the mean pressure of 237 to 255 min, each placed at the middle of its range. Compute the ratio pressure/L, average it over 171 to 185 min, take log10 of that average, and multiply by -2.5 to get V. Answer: 0.09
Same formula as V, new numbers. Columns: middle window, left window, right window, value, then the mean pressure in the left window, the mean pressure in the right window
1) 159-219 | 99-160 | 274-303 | 0.04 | 4.21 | 4.2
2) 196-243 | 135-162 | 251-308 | -0.06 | 3.9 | 4.04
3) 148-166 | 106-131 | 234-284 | 0.17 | 4.38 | 3.94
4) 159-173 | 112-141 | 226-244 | 0.20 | 4.31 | 3.93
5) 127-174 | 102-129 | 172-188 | 0.07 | 4.41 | 3.83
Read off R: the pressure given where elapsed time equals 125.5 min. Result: 4.446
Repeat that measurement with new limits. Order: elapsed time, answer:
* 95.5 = 4.898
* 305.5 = 3.976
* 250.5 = 3.696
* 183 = 3.899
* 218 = 4.428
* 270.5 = 3.991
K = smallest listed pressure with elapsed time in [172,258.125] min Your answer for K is 3.588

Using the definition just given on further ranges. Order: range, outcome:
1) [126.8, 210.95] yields 3.397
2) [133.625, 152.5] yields 3.954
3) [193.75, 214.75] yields 4.381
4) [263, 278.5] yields 3.881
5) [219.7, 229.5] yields 4.037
